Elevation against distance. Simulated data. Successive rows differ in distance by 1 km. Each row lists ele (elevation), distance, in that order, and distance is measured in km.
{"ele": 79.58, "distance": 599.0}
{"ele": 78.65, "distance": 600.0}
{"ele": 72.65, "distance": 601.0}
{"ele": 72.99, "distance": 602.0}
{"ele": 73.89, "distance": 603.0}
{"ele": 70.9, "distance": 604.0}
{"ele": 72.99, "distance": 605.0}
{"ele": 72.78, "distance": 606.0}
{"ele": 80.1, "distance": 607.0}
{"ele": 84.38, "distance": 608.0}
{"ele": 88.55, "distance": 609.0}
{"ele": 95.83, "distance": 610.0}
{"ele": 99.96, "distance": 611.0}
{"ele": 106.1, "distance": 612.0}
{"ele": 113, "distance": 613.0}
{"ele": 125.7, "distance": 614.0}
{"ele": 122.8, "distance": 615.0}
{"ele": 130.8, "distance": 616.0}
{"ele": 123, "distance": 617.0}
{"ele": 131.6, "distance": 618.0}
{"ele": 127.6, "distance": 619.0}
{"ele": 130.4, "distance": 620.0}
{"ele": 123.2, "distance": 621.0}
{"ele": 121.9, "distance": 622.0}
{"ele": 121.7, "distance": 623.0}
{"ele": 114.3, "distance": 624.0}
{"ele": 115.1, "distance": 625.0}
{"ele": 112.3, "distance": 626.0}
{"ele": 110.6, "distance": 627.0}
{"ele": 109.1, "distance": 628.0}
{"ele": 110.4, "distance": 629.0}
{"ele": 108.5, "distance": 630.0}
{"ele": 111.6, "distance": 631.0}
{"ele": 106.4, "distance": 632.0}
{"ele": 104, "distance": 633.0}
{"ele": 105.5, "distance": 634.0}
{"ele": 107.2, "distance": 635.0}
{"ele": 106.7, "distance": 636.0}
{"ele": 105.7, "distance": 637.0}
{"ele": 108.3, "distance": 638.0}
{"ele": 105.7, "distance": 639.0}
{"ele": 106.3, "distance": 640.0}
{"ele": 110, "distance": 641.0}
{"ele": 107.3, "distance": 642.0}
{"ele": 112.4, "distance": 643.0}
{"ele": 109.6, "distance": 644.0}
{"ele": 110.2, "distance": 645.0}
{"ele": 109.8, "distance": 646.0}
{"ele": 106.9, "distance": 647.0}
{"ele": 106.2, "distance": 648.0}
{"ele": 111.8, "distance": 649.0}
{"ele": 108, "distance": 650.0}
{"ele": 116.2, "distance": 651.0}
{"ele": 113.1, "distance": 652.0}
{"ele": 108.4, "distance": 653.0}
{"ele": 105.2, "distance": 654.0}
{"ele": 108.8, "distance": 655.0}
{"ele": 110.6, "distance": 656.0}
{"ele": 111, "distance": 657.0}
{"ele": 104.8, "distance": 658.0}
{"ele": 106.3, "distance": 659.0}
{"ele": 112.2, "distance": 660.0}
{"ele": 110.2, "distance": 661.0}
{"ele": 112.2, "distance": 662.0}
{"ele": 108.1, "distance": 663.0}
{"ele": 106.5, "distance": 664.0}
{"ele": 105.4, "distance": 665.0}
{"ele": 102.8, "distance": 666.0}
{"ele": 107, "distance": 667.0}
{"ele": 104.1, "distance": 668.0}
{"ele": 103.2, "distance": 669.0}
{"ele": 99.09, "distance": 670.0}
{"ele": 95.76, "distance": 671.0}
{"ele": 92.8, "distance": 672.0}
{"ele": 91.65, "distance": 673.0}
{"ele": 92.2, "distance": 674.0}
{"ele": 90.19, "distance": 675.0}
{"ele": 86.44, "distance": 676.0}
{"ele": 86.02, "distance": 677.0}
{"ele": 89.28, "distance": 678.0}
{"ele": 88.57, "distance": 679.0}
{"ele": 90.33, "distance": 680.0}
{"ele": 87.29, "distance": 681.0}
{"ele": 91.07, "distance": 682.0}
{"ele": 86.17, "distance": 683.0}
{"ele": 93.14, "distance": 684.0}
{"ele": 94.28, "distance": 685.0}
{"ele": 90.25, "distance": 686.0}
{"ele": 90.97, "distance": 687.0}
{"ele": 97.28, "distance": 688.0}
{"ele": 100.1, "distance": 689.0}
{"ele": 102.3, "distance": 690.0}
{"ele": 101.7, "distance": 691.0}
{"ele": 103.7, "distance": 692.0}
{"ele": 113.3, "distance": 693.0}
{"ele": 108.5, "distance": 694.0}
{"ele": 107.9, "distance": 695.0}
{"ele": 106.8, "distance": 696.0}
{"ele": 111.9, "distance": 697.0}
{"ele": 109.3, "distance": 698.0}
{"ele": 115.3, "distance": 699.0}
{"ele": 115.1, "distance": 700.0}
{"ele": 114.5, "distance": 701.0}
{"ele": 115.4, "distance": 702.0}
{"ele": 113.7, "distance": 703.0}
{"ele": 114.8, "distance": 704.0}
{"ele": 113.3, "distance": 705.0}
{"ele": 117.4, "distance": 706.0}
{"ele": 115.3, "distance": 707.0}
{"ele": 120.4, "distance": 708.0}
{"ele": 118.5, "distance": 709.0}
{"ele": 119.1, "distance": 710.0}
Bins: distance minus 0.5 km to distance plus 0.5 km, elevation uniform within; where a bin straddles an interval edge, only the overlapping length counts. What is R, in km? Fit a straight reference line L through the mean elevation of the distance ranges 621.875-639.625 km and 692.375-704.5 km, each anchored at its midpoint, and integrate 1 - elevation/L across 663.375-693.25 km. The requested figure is 4.1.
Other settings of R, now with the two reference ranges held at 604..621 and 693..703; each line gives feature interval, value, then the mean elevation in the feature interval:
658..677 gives 1.5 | 101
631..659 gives 0.0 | 108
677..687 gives 1.9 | 89.9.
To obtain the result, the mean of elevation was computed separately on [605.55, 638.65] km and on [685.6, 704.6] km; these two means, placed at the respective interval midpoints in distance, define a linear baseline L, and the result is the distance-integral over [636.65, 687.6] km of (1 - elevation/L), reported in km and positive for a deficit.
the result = 3.0 km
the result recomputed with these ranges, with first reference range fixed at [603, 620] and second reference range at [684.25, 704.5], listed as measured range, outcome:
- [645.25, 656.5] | -0.55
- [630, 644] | -0.50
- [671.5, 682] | 1.59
